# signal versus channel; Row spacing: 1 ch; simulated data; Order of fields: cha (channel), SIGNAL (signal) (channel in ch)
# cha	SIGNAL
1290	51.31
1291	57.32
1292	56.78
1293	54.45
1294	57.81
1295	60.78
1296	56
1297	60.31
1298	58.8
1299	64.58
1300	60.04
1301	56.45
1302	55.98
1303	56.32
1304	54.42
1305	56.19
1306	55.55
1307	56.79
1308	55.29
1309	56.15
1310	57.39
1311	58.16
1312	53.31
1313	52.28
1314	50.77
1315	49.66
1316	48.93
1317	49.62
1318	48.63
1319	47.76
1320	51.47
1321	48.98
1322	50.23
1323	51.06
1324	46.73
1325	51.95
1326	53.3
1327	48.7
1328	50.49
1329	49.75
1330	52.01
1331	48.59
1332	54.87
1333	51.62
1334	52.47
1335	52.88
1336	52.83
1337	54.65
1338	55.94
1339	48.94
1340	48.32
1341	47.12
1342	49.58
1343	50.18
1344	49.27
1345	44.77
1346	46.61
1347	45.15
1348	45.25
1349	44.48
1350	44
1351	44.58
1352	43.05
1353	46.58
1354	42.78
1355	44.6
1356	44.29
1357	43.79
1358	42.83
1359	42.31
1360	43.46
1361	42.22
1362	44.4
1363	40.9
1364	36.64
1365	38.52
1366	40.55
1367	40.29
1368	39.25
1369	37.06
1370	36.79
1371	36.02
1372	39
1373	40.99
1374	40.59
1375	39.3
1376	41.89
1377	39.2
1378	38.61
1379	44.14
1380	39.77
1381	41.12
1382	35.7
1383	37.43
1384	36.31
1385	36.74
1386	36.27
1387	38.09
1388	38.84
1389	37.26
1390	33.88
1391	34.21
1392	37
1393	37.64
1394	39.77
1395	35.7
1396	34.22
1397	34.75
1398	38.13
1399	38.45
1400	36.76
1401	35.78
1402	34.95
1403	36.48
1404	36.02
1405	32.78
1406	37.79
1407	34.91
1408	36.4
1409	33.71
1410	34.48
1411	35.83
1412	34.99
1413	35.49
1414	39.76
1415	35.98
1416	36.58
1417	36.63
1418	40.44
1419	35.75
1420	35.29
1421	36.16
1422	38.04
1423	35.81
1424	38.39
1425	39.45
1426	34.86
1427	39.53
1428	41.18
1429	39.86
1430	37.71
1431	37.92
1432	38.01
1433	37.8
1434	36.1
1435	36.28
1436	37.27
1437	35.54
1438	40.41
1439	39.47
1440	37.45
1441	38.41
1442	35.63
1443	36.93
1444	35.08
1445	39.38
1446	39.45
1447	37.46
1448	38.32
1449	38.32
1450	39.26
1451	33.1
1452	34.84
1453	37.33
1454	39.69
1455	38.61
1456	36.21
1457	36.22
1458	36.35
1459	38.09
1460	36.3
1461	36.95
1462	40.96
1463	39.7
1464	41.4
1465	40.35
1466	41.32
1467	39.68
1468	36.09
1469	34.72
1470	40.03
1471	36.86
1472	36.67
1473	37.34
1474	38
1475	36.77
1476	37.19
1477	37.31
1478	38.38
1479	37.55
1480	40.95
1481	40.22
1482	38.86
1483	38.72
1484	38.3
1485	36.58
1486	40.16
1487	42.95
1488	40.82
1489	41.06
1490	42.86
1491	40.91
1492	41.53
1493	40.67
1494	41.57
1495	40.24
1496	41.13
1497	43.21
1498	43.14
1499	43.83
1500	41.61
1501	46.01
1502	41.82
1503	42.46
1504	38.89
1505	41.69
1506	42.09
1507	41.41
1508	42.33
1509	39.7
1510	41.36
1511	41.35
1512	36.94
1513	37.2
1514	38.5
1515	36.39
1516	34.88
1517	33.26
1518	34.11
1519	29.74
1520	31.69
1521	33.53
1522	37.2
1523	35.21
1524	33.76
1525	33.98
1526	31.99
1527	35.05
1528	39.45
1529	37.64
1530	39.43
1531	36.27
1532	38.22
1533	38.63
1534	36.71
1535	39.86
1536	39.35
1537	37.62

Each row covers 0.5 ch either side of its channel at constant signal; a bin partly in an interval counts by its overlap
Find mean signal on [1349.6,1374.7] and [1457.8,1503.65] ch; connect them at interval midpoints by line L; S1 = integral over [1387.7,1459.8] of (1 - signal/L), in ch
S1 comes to 6.3 ch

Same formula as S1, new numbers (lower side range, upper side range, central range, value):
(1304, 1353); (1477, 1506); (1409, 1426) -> 3.2 ch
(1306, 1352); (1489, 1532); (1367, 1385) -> 3.2 ch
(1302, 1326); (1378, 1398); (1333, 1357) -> -0.8 ch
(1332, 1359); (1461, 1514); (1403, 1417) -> 2.6 ch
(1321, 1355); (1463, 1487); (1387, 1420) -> 5.8 ch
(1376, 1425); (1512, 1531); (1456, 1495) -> -3.3 ch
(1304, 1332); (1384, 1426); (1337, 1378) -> 1.5 ch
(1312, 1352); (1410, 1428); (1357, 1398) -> 4.0 ch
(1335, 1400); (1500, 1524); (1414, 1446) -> 2.0 ch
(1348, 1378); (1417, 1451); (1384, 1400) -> 1.3 ch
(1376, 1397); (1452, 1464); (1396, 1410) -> 0.7 ch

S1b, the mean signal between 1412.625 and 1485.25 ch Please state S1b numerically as 37.8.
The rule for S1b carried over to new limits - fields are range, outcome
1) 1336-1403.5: 41.2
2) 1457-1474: 38.2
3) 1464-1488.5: 38.6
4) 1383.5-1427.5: 36.5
